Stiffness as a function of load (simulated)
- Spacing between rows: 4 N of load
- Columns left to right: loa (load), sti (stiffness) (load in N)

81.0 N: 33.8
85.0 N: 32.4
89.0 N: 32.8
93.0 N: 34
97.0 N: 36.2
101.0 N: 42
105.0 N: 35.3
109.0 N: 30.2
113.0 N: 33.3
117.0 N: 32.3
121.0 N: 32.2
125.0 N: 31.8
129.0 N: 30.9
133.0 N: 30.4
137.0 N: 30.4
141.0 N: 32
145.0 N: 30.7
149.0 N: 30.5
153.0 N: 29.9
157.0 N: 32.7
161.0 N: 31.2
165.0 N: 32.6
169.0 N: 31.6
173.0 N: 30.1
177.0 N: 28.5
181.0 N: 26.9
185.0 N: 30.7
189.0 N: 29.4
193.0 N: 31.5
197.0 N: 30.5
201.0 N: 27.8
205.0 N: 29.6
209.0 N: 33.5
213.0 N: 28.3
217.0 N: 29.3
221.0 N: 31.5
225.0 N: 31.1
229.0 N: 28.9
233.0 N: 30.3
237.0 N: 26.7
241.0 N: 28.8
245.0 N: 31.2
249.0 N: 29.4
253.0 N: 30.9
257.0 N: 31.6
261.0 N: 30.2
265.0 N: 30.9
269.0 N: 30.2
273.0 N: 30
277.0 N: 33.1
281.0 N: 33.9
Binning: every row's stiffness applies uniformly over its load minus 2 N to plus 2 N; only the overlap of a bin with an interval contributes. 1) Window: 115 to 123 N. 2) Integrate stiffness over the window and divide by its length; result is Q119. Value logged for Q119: 32.2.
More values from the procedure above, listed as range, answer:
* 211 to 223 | 29.7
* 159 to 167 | 31.9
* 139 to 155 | 30.8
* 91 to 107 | 36.9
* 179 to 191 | 29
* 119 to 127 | 32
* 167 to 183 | 29.3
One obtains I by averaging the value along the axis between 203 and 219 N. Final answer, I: 30.2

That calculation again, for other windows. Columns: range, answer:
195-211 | 30.4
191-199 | 31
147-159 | 31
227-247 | 29.2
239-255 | 30.1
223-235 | 30.1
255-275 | 30.6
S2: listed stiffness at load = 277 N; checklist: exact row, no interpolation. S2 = 33.1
